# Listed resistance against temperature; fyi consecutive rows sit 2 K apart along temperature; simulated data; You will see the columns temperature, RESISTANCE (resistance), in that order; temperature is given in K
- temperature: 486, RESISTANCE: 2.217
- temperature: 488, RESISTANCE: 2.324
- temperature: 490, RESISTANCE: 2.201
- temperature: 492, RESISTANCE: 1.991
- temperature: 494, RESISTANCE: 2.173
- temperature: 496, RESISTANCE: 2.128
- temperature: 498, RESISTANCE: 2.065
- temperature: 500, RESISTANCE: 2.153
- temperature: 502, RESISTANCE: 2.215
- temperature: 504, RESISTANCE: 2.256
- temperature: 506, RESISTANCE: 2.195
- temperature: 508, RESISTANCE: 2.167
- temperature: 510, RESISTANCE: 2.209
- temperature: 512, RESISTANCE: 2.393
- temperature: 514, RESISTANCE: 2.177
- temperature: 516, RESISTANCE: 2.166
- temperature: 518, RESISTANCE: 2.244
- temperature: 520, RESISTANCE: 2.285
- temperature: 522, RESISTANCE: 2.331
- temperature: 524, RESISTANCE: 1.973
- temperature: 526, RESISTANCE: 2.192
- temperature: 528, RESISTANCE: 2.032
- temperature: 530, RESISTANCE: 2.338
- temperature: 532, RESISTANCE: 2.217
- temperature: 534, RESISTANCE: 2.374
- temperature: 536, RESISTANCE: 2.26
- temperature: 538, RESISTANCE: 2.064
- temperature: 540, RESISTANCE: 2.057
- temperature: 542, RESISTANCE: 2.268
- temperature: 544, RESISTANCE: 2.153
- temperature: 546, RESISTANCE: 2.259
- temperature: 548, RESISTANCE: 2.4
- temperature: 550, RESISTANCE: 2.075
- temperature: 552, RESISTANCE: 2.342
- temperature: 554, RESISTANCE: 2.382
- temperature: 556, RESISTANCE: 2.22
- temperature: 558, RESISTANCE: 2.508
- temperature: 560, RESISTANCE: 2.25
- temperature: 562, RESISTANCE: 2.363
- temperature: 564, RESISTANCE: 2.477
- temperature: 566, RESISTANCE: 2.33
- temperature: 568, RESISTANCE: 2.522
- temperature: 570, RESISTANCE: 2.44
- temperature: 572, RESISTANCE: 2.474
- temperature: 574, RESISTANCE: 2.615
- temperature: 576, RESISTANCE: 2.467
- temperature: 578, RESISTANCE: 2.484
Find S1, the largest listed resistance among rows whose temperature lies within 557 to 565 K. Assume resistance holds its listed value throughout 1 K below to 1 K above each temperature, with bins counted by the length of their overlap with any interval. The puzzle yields 2.508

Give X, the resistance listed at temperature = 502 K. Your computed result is 2.215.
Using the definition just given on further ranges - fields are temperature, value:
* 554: 2.382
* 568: 2.522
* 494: 2.173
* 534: 2.374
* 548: 2.4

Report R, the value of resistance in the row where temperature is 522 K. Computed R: 2.331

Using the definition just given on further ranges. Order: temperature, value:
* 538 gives 2.064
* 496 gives 2.128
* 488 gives 2.324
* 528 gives 2.032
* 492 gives 1.991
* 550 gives 2.075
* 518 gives 2.244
